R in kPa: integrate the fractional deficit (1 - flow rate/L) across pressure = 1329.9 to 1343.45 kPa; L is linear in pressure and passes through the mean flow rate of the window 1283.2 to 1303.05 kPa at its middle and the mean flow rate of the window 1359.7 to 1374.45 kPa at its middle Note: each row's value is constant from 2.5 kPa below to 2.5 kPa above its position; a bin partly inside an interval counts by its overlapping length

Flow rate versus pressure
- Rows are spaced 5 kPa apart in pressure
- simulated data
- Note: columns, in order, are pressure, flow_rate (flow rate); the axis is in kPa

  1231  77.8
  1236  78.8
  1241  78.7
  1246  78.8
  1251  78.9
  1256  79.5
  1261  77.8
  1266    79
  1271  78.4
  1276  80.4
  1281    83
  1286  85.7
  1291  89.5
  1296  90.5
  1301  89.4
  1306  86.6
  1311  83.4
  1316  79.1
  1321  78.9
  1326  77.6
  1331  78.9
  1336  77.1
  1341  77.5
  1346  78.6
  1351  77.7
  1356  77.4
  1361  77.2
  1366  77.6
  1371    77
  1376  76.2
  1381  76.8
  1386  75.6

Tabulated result 0.7 kPa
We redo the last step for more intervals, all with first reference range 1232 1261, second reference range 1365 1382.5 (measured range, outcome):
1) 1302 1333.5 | -1.4 kPa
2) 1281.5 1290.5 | -0.9 kPa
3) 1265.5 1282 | -0.4 kPa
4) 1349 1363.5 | -0.1 kPa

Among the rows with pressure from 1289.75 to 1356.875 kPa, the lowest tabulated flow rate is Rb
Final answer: 77.1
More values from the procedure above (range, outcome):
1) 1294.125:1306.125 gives 86.6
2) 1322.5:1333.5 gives 77.6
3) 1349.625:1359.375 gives 77.4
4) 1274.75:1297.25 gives 80.4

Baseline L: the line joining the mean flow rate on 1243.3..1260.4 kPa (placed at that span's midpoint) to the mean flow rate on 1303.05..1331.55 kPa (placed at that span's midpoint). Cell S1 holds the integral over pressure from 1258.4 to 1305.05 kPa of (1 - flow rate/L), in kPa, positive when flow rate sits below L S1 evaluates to -2.3 kPa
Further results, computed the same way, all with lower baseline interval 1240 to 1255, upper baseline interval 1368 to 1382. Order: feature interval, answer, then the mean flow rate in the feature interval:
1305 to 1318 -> -0.83 kPa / 82.8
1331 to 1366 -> -0.24 kPa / 77.7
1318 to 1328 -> -0.10 kPa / 78.3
